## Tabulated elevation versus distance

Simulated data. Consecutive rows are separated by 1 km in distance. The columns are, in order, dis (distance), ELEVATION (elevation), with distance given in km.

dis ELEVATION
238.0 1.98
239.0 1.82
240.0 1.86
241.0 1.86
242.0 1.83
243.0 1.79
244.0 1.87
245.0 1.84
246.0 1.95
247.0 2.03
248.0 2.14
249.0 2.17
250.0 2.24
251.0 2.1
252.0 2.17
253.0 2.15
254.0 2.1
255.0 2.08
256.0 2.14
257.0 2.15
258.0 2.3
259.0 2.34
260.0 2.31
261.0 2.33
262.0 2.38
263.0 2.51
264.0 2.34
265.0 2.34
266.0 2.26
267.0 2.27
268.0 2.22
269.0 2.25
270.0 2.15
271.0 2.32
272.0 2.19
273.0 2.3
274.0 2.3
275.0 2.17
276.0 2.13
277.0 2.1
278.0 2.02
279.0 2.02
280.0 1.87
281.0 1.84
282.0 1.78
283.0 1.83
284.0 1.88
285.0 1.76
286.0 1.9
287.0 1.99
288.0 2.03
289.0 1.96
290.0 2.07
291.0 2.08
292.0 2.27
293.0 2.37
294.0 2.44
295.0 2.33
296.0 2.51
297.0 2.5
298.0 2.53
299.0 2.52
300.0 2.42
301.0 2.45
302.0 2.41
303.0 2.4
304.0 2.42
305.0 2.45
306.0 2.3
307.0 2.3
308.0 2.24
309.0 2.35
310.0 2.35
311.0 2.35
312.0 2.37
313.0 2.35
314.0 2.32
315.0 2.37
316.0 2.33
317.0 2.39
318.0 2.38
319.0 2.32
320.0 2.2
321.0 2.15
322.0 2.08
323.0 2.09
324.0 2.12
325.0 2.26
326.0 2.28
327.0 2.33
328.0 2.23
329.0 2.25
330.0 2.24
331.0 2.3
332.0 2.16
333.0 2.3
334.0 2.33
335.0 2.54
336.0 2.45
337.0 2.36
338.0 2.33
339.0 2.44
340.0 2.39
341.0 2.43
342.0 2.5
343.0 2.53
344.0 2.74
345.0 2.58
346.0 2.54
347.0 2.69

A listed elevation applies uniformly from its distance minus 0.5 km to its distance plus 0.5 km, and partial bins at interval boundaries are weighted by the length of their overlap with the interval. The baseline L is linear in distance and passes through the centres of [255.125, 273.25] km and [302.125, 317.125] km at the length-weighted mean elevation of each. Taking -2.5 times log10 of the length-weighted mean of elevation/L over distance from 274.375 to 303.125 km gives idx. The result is 0.08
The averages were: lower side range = 2.28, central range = 2.16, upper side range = 2.35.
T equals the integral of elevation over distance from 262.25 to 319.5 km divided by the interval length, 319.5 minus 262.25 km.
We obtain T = 2.24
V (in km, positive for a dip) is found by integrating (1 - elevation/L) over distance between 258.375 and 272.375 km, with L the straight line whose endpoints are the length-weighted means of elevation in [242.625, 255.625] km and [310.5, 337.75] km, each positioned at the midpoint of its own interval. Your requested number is -1.3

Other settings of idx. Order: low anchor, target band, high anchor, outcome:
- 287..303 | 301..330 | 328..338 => 0.01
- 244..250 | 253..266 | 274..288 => -0.14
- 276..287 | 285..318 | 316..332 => -0.12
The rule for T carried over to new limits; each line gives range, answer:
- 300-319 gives 2.36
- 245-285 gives 2.15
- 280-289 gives 1.88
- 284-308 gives 2.27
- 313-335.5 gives 2.27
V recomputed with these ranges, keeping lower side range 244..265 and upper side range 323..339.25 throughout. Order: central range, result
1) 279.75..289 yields 1.4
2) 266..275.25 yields -0.1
